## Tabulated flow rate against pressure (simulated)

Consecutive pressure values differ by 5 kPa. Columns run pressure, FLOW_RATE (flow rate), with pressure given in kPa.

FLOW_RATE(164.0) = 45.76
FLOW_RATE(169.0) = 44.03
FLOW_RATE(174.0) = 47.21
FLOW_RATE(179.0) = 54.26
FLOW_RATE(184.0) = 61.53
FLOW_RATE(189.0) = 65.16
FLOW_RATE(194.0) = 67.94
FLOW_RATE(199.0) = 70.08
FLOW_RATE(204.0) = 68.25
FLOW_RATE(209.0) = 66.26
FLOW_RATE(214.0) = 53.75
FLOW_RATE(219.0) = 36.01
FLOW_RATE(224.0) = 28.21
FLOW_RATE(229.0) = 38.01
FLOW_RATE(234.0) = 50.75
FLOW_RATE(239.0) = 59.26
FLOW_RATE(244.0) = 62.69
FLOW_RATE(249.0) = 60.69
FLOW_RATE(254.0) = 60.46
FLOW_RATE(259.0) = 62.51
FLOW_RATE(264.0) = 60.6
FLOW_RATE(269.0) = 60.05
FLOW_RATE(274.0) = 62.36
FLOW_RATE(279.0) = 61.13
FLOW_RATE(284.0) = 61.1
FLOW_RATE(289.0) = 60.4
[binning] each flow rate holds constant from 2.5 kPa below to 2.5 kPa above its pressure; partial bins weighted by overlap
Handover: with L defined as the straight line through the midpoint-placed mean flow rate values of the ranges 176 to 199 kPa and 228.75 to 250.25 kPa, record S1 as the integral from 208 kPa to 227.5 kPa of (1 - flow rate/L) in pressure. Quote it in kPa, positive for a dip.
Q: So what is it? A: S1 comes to 4.9 kPa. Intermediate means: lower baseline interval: 62.8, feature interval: 44.1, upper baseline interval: 55.6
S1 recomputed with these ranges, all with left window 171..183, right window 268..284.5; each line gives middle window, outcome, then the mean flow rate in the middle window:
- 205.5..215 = -1.19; 61.9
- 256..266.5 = -0.29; 61.5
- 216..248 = 5.93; 46.6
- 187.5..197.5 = -2.58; 67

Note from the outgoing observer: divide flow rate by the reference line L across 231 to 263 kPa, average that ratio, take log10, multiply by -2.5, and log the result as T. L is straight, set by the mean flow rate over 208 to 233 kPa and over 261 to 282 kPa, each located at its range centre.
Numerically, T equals -0.126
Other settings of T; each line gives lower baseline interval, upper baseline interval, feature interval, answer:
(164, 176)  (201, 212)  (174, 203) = -0.11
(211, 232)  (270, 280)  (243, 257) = -0.19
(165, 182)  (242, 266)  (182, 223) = -0.13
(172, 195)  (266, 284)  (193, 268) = 0.07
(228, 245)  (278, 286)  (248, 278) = -0.06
